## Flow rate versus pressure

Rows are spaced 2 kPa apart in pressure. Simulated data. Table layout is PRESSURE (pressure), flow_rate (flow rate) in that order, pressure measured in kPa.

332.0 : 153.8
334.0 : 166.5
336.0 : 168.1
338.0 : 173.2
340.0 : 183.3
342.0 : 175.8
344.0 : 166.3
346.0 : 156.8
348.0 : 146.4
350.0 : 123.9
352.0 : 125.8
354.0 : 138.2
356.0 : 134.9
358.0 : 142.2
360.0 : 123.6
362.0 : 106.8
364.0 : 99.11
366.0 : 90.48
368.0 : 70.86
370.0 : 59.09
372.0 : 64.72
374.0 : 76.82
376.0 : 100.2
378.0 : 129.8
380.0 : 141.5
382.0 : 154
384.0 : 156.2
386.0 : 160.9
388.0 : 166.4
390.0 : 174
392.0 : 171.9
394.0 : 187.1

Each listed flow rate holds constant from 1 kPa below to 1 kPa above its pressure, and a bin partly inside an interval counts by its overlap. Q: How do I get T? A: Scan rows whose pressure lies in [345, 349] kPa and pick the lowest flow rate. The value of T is 146.4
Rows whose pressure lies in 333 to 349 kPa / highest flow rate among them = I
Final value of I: 183.3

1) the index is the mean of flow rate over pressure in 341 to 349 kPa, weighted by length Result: 161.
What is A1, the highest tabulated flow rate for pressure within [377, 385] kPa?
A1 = 156.2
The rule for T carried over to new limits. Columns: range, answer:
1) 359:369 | 70.86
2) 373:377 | 76.82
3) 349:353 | 123.9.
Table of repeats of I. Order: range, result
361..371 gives 106.8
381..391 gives 174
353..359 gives 142.2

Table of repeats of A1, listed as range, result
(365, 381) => 141.5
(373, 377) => 100.2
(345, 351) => 156.8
